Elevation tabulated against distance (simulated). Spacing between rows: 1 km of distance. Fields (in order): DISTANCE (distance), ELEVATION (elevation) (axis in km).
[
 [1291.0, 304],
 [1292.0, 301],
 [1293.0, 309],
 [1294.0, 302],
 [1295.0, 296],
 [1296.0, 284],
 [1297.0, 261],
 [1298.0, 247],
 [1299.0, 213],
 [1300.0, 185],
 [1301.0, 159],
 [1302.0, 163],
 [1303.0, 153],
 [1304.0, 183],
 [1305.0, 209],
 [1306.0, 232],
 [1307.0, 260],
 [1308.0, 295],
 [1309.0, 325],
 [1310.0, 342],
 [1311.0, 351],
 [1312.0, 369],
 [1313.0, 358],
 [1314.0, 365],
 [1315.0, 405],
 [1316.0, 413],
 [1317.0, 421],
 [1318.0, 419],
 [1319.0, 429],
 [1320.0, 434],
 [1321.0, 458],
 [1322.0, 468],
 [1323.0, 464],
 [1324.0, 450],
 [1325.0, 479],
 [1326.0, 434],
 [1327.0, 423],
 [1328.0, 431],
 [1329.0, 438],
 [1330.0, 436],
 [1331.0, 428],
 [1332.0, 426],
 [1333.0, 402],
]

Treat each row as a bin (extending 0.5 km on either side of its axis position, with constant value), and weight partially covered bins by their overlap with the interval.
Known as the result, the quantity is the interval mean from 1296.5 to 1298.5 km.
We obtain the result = 254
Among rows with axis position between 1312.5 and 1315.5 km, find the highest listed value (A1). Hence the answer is 405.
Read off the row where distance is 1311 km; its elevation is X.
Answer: 351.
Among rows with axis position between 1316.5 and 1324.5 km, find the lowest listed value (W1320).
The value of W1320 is 419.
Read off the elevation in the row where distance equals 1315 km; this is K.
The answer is 405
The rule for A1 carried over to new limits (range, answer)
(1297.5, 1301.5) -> 247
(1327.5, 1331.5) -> 438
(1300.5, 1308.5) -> 295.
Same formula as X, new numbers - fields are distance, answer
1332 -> 426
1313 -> 358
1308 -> 295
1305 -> 209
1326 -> 434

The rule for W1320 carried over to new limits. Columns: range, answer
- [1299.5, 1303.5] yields 153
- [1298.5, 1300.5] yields 185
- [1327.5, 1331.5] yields 428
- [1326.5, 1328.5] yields 423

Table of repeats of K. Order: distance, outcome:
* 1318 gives 419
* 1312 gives 369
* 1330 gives 436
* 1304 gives 183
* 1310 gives 342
